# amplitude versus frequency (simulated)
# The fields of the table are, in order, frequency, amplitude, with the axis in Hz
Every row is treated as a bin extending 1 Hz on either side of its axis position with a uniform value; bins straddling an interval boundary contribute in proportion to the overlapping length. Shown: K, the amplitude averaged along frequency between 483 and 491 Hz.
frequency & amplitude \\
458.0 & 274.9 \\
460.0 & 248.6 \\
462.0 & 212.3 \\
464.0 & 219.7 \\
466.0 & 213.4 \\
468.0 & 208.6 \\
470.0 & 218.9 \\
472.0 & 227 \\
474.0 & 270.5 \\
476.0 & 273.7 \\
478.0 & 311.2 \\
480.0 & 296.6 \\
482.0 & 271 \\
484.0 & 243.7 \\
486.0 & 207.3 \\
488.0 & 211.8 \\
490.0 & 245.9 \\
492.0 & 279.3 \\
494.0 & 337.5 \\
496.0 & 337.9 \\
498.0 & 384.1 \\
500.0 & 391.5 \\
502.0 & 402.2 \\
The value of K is 227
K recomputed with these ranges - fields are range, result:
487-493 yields 246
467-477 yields 240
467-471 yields 214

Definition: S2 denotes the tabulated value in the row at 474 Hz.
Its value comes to 270.5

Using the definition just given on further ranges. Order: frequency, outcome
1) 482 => 271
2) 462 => 212.3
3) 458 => 274.9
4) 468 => 208.6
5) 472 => 227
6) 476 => 273.7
